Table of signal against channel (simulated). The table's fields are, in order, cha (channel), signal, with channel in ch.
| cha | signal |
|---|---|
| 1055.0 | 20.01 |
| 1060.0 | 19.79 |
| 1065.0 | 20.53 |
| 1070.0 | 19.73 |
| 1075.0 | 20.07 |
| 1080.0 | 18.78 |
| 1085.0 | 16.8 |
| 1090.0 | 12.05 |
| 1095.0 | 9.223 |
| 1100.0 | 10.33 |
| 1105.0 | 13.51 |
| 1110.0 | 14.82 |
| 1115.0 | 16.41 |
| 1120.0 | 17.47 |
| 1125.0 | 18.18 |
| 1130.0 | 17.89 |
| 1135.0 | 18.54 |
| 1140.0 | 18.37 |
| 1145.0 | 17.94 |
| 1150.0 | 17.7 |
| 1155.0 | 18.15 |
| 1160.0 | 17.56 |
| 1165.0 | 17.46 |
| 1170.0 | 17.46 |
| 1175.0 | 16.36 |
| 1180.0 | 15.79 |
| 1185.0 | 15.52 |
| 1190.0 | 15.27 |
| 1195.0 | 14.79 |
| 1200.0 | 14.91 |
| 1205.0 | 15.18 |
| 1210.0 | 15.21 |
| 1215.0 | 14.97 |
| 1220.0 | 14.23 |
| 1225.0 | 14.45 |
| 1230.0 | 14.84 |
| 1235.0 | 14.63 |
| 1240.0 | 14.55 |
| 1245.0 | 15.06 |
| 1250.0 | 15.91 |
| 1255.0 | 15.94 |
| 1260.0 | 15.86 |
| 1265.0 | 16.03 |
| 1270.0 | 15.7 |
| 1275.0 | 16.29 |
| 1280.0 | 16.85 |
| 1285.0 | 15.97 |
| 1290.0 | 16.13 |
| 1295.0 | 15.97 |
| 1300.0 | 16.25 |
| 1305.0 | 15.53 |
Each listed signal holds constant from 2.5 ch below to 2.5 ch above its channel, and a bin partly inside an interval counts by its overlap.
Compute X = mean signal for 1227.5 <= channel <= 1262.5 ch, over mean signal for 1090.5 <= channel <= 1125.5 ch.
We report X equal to 1.10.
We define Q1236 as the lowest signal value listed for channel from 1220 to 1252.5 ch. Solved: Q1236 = 14.23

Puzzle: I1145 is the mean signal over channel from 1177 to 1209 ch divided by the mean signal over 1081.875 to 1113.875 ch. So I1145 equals 1.2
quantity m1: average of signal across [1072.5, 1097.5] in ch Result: 15.4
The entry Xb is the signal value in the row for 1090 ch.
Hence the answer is 12.05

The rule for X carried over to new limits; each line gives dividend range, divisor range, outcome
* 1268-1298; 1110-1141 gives 0.92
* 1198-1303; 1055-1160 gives 0.92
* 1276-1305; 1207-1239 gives 1.10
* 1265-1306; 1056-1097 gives 0.93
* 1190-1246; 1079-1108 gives 1.12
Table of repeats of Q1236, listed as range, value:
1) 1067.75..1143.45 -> 9.223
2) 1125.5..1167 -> 17.46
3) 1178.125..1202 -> 14.79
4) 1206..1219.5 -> 14.97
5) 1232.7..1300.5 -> 14.55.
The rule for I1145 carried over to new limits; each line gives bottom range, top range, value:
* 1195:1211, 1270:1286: 1.08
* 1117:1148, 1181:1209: 0.84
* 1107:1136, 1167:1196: 0.93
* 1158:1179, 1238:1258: 0.90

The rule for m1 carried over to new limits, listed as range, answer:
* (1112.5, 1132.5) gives 17.5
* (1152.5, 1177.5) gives 17.4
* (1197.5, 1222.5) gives 14.9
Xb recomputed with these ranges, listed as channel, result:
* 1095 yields 9.223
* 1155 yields 18.15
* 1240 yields 14.55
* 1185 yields 15.52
